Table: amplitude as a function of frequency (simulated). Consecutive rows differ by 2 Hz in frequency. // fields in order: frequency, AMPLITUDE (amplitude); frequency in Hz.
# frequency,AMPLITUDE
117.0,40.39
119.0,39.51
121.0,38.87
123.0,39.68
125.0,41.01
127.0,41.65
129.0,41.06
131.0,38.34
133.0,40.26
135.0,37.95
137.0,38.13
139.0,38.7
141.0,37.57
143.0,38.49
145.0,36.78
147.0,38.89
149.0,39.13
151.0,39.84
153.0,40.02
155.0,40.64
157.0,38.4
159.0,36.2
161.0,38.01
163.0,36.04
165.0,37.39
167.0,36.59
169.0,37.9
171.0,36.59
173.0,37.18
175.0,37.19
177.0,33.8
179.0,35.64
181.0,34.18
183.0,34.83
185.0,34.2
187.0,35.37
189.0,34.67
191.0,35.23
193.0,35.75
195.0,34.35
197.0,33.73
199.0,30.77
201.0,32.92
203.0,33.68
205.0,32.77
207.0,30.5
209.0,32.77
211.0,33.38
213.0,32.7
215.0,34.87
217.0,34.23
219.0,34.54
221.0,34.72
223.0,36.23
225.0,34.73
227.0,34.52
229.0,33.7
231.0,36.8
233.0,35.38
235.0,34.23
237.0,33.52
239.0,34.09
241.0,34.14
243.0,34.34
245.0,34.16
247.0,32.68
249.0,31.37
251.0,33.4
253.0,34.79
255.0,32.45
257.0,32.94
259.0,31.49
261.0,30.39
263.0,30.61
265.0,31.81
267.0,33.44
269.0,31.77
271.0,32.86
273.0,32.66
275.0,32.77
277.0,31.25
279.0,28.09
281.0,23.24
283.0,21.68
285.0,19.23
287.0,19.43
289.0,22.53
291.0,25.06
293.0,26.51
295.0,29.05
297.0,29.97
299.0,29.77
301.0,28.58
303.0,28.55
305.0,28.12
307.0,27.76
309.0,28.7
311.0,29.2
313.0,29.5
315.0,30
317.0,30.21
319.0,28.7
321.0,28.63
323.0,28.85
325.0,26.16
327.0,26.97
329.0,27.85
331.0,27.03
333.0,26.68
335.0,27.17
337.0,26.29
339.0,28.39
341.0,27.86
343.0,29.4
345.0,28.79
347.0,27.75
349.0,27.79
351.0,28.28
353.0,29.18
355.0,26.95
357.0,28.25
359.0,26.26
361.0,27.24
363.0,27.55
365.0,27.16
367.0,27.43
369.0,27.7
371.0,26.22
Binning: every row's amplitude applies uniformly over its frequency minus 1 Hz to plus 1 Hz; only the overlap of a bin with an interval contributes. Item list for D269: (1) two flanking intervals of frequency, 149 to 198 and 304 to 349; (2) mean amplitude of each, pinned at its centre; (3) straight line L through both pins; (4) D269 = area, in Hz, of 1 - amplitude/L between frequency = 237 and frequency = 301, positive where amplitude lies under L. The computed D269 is 2.83 Hz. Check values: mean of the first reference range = 36.5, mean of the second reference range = 28.2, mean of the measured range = 30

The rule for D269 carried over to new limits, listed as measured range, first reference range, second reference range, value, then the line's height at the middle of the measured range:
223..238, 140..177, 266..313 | -1.1 Hz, 32.4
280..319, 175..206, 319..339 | 2.8 Hz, 28.9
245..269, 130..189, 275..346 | -1.1 Hz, 30.9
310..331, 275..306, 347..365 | -1.3 Hz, 26.9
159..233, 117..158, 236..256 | 2.7 Hz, 36.2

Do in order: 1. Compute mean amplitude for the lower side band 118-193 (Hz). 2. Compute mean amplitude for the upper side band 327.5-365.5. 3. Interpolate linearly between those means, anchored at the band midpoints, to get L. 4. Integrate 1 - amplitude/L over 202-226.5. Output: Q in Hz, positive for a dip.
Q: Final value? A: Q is 0.6 Hz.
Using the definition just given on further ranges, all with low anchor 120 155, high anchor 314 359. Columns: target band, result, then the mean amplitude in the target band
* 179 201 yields 1.2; 34.3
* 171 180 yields 0.3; 36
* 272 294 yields 3.8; 25.7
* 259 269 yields 0.2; 31.6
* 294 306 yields 0.4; 29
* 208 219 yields 0.4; 33.7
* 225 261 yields -0.4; 33.7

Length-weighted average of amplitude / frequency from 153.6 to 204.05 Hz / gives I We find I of 35.7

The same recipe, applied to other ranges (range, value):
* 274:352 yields 27.5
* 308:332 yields 28.5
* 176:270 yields 33.7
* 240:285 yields 31.2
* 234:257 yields 33.5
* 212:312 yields 31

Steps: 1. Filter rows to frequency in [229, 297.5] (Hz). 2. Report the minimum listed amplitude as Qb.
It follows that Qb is 19.23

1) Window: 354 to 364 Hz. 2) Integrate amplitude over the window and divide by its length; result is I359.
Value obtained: 27.2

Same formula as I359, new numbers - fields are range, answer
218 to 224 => 35.2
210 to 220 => 33.9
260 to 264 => 30.5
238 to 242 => 34.1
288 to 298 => 26.6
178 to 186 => 34.7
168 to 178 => 36.5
